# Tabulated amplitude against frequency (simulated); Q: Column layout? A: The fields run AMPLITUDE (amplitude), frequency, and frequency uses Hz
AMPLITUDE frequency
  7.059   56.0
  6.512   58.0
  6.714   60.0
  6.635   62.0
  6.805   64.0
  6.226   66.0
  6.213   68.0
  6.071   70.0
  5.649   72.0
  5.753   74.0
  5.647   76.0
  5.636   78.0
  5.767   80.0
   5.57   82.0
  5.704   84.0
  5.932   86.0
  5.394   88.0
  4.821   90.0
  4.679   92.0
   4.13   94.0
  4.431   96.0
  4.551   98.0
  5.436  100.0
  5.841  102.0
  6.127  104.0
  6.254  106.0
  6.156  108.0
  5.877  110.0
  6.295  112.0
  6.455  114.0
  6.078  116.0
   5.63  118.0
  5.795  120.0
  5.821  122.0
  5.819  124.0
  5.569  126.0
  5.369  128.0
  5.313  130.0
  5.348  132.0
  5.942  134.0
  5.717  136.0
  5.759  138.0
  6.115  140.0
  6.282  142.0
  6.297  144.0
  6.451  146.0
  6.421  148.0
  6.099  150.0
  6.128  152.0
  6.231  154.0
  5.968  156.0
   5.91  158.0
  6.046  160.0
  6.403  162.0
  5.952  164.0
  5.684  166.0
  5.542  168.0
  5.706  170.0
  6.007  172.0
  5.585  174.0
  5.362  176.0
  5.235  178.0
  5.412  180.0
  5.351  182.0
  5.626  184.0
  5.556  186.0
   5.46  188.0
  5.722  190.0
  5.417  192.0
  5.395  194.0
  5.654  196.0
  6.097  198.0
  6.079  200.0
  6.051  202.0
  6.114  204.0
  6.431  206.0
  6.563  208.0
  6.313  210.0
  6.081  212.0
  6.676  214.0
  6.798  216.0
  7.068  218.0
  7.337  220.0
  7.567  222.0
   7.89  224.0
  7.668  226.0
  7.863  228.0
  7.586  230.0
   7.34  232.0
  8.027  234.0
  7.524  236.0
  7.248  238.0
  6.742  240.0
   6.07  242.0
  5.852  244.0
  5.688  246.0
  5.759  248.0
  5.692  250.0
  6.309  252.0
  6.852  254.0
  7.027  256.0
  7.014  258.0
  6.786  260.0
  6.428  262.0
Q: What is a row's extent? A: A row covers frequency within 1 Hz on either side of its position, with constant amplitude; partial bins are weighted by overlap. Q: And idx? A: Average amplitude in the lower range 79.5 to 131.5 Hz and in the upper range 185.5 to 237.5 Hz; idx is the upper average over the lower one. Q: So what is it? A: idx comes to 1.19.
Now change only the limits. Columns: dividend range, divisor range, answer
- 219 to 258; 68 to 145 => 1.23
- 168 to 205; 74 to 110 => 1.04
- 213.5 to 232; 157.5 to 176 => 1.27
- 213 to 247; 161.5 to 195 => 1.27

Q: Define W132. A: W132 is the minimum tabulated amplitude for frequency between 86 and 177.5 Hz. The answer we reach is 4.13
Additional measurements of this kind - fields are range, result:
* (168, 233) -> 5.235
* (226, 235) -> 7.34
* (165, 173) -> 5.542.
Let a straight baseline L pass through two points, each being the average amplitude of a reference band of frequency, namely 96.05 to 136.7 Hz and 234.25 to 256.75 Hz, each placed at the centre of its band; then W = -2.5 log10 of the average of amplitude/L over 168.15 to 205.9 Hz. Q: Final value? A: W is 0.087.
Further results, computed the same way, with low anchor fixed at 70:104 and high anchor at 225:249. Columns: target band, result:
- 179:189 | 0.166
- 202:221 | 0.018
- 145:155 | -0.043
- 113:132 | -0.002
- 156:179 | 0.078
